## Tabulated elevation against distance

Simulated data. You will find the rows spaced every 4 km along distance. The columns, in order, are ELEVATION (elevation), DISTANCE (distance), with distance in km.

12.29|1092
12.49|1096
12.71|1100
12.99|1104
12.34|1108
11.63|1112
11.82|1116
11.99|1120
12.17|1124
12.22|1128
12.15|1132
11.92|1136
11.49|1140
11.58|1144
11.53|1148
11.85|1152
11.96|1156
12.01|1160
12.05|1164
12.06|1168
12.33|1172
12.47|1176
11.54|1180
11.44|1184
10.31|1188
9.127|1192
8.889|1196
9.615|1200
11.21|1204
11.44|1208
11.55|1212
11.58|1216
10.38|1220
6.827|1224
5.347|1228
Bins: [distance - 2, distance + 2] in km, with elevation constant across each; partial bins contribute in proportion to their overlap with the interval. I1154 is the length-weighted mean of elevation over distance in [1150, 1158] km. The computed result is 11.9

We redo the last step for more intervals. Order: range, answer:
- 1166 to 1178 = 12.3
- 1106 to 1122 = 11.9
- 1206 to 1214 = 11.5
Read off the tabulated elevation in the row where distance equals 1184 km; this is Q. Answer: 11.44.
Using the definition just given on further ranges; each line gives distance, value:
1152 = 11.85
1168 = 12.06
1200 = 9.615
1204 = 11.21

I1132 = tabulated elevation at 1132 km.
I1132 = 12.15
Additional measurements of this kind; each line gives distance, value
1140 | 11.49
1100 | 12.71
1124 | 12.17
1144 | 11.58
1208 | 11.44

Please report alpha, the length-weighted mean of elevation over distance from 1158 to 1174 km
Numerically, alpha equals 12.1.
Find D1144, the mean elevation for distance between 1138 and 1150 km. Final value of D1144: 11.5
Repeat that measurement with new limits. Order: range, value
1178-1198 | 10.3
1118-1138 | 12.1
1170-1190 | 11.6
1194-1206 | 9.9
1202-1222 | 11.2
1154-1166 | 12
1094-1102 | 12.6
